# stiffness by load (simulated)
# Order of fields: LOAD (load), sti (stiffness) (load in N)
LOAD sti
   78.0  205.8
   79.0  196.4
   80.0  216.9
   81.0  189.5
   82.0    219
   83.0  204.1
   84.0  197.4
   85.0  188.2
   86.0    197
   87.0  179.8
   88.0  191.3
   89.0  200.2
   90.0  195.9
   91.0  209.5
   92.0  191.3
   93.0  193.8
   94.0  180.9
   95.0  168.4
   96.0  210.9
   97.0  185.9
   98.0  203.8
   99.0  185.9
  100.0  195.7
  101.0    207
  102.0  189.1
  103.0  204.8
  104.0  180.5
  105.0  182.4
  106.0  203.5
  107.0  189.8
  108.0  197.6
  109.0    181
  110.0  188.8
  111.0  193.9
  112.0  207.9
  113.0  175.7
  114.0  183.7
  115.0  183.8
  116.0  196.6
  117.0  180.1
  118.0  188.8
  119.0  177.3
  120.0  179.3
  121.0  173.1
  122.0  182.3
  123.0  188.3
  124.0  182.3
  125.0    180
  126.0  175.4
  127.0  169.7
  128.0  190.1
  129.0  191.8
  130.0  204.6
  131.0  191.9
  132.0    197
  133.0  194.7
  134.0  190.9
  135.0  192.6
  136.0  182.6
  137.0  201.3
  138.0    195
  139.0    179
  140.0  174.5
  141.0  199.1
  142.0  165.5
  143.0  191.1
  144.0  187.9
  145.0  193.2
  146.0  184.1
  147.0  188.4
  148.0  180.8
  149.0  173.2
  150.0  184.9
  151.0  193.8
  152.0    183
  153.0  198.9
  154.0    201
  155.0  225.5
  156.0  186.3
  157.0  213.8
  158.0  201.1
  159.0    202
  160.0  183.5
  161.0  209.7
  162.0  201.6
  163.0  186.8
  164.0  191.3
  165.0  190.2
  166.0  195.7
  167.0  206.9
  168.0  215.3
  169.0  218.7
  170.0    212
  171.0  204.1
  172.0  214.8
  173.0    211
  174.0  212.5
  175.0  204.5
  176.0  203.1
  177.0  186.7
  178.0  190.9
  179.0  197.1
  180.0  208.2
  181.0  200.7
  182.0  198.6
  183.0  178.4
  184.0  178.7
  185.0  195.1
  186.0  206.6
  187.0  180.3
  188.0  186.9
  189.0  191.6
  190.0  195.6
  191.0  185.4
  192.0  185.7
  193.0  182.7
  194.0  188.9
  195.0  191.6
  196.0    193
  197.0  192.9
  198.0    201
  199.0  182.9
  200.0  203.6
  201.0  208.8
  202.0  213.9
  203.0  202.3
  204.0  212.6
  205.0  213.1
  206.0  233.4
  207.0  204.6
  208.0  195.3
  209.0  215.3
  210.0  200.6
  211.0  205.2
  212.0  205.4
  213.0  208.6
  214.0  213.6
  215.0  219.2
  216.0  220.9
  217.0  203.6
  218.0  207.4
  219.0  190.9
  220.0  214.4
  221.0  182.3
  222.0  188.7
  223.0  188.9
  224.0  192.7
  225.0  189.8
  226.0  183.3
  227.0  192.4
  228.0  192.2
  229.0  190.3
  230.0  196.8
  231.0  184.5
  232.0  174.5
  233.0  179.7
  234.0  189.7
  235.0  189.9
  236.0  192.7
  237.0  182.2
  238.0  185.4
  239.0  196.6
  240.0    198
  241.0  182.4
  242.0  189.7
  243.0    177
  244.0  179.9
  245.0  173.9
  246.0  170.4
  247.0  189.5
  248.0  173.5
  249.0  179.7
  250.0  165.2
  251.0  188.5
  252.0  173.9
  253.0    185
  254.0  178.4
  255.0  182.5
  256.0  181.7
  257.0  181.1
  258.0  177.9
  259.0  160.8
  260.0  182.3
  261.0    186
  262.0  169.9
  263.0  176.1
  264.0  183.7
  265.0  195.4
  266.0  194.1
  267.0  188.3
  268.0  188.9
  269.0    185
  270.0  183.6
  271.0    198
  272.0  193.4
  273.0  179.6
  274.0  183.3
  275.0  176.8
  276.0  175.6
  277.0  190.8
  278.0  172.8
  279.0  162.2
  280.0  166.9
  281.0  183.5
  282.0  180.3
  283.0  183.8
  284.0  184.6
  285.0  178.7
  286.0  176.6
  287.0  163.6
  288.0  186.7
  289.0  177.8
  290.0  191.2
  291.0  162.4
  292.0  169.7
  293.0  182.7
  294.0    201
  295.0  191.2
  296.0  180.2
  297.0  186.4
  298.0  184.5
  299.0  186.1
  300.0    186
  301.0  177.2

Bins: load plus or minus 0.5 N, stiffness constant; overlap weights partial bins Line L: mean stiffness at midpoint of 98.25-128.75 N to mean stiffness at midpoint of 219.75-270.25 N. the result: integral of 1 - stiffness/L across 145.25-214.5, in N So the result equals -4.8 N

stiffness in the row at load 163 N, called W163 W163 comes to 186.8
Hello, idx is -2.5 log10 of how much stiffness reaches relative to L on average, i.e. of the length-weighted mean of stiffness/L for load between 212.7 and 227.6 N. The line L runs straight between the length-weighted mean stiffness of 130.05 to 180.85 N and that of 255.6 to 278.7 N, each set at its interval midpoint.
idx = -0.06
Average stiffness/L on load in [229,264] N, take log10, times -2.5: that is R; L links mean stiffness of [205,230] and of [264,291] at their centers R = 0.06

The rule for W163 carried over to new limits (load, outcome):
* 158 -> 201.1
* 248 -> 173.5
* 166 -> 195.7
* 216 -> 220.9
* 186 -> 206.6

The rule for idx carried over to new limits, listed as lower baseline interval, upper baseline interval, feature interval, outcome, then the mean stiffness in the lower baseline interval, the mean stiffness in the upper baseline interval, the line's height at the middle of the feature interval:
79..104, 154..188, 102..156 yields 0.053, 196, 200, 198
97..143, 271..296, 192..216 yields -0.110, 188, 180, 184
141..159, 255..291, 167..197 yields -0.046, 192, 181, 189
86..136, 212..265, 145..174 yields -0.055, 190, 188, 189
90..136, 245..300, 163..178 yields -0.097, 189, 181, 186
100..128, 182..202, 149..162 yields -0.046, 187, 192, 190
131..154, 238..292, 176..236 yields -0.071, 188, 181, 184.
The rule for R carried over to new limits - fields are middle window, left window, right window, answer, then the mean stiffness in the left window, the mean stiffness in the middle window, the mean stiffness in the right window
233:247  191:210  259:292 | 0.03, 201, 185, 181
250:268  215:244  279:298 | 0.03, 192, 181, 180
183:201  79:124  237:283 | -0.03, 192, 191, 182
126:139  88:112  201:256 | 0.01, 193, 191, 193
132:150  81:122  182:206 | 0.04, 191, 187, 195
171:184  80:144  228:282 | -0.07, 190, 200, 182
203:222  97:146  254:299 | -0.13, 188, 207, 181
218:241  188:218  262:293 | 0.03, 202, 190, 181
